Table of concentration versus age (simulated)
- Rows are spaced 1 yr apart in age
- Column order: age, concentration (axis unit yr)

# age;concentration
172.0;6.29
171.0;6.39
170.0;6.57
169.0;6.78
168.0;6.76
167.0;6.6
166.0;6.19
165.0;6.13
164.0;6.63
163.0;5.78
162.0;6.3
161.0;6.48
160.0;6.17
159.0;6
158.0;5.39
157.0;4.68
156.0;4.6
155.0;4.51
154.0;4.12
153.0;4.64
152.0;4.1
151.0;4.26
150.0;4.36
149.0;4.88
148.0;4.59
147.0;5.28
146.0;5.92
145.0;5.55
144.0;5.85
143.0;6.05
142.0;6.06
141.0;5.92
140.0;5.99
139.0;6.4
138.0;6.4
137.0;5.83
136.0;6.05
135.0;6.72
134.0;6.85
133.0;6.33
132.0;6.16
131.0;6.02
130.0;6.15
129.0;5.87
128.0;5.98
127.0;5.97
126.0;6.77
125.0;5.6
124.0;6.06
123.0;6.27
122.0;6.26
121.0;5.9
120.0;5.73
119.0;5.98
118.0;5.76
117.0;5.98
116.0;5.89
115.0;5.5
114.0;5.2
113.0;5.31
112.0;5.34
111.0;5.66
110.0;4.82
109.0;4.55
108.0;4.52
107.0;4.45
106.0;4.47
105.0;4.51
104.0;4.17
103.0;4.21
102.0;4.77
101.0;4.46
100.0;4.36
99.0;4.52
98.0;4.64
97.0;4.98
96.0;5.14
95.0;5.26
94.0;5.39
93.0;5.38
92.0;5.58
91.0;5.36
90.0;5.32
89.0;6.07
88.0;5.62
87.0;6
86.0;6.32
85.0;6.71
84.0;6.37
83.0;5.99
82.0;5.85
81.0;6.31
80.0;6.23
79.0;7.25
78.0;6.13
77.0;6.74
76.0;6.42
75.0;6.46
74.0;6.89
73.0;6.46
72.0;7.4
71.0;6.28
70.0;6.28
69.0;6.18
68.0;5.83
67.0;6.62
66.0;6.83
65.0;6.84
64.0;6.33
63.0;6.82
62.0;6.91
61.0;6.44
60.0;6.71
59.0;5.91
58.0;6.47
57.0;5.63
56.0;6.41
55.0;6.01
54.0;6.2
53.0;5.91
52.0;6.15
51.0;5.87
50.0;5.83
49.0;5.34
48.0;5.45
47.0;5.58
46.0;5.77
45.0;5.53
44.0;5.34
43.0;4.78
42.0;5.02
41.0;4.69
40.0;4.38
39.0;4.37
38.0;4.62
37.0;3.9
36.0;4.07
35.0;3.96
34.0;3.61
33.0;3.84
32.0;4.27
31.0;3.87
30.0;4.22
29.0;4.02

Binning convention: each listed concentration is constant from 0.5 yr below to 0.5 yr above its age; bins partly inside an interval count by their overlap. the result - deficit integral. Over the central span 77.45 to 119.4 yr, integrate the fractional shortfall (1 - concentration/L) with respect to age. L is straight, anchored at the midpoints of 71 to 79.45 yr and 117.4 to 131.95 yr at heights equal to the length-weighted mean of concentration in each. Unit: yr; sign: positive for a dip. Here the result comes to 6.5 yr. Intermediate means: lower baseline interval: 6.69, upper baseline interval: 6.03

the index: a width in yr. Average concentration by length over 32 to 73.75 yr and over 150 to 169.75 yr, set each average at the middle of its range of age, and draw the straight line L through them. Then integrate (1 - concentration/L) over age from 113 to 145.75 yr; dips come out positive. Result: -2.50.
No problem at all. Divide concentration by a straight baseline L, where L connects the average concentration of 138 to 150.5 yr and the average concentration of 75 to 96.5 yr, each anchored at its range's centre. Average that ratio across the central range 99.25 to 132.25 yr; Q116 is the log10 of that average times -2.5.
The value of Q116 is 0.074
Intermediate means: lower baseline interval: 5.98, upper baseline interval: 5.6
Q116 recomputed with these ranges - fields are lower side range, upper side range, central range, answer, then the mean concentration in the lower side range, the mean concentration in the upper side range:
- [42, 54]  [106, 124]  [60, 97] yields -0.125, 5.6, 5.47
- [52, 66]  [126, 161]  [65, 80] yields -0.053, 6.36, 5.61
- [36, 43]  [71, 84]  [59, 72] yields -0.117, 4.49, 6.5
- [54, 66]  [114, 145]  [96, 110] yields 0.337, 6.42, 6.05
